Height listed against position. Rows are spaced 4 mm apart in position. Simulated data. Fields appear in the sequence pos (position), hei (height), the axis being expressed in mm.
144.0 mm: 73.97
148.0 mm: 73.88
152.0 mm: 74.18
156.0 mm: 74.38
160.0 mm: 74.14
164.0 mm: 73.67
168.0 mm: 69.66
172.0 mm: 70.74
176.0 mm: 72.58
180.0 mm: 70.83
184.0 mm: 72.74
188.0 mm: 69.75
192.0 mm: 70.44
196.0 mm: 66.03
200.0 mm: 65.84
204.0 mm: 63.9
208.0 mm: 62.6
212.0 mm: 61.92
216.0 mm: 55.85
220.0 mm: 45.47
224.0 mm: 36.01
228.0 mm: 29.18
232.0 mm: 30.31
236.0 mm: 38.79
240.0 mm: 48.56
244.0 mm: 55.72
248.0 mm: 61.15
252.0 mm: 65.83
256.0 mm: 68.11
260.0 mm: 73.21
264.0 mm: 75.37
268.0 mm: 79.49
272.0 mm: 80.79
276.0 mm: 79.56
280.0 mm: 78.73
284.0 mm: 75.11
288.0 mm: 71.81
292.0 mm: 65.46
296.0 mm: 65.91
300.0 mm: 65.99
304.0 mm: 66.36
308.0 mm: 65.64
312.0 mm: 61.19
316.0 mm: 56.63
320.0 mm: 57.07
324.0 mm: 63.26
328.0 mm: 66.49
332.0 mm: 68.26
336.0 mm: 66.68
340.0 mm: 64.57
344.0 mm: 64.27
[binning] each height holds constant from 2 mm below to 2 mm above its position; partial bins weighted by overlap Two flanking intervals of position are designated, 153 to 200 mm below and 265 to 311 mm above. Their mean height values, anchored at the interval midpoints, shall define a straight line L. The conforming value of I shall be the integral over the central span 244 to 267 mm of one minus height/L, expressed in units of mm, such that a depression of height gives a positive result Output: 1.2 mm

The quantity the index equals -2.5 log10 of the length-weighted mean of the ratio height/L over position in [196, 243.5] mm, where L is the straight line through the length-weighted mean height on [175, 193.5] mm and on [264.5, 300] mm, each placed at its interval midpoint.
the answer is 0.40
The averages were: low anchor 71.2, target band 49.9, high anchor 74.2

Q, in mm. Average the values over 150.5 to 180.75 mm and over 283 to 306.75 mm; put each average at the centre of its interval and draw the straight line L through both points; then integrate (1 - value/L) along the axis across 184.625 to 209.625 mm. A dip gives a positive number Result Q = 1.6 mm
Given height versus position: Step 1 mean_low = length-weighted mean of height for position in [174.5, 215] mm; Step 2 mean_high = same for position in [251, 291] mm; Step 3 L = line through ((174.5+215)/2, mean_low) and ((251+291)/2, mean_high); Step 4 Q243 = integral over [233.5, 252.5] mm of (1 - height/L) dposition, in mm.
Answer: 5.19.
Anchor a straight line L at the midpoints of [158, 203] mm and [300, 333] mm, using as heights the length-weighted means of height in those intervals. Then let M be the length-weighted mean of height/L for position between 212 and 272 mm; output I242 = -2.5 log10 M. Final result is 0.200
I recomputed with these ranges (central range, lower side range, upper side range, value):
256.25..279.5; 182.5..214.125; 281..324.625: -4.0 mm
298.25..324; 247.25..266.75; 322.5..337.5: 1.9 mm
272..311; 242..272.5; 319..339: -2.1 mm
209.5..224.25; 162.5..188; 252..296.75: 4.2 mm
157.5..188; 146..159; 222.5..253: -2.2 mm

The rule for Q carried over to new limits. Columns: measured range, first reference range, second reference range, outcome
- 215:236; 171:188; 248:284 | 9.9 mm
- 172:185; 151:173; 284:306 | 0.1 mm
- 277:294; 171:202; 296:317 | -2.2 mm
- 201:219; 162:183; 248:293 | 3.0 mm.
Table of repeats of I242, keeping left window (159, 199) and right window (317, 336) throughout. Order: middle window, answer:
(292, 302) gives -0.01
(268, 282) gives -0.20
